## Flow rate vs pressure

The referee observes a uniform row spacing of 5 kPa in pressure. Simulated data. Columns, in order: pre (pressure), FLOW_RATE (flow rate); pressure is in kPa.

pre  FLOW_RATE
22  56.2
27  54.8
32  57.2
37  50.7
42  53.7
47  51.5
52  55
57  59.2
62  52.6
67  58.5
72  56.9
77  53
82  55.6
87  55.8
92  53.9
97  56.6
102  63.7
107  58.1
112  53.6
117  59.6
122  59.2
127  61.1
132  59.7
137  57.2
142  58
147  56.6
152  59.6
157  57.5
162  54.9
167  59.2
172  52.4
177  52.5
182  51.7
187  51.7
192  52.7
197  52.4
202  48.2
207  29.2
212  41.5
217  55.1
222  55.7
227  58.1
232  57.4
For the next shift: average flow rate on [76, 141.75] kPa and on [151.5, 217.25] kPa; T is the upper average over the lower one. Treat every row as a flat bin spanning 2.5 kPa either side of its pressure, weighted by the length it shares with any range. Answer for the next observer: 0.88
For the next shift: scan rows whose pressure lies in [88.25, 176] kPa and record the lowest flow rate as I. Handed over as 52.4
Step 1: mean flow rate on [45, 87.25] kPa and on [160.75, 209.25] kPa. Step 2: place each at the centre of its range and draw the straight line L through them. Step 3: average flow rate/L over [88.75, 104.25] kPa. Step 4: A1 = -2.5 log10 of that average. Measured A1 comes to -0.073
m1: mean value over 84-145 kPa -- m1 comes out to 58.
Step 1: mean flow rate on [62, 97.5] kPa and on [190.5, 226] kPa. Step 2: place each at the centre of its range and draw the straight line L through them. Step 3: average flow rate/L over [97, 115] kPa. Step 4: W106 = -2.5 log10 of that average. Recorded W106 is -0.08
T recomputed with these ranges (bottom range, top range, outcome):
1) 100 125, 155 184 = 0.93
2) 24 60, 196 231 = 0.89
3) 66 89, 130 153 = 1.04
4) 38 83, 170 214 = 0.87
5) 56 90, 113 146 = 1.05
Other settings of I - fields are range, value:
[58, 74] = 52.6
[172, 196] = 51.7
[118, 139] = 57.2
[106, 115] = 53.6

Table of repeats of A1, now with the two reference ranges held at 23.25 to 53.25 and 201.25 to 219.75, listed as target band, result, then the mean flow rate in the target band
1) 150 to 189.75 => -0.20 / 54.9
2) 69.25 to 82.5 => -0.07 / 55.2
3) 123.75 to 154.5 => -0.23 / 58.7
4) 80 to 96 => -0.09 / 55.2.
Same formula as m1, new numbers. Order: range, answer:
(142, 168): 57.5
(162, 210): 50.2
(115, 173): 58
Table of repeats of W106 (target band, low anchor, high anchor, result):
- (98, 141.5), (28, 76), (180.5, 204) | -0.11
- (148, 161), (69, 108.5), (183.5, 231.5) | -0.10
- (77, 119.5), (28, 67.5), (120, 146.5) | 0.00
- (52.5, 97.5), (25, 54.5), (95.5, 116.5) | 0.01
